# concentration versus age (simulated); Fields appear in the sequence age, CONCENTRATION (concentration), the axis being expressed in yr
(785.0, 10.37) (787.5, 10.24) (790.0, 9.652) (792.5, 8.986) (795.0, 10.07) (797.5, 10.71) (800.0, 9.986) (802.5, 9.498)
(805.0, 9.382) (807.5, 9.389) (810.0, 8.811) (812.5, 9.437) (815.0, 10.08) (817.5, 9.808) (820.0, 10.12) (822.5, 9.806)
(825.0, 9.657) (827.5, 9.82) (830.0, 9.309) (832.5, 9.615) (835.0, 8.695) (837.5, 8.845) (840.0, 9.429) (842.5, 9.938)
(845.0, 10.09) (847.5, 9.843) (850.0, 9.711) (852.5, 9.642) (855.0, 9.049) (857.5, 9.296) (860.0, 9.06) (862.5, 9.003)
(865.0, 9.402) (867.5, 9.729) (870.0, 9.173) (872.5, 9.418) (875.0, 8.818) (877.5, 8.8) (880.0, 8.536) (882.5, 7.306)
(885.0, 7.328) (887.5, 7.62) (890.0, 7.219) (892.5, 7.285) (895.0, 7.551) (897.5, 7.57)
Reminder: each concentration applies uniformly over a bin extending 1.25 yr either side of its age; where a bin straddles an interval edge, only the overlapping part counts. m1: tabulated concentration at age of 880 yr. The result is 8.536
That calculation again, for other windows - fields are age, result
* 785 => 10.37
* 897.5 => 7.57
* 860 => 9.06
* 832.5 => 9.615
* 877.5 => 8.8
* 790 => 9.652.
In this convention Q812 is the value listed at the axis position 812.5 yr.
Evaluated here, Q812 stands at 9.437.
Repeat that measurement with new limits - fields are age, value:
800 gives 9.986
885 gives 7.328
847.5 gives 9.843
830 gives 9.309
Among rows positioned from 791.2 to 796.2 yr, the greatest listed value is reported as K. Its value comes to 10.07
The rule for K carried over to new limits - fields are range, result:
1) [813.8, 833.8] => 10.12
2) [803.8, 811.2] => 9.389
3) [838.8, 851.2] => 10.09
